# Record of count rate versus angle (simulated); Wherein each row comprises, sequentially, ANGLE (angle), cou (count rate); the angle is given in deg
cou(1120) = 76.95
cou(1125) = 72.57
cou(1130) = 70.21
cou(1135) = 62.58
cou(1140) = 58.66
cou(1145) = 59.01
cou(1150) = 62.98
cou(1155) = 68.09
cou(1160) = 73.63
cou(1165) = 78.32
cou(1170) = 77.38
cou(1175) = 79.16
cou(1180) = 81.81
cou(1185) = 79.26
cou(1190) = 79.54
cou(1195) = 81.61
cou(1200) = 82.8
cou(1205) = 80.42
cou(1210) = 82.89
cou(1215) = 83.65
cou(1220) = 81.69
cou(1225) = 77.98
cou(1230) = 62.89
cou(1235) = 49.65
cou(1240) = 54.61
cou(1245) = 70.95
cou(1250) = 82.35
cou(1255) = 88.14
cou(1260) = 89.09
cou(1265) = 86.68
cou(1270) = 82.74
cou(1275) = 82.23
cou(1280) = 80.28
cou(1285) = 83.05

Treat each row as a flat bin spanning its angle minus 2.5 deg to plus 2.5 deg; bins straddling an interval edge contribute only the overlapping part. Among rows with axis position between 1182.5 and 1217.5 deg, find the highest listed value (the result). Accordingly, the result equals 83.65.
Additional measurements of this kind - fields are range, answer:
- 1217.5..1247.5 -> 81.69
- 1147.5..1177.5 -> 79.16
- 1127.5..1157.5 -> 70.21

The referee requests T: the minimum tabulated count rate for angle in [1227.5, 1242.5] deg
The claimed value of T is 49.65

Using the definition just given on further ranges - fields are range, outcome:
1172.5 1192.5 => 79.16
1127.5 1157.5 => 58.66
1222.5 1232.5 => 62.89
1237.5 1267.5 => 54.61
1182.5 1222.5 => 79.26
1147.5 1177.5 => 62.98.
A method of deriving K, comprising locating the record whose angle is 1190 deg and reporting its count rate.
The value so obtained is 79.54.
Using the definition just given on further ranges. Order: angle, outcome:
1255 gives 88.14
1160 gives 73.63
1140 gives 58.66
